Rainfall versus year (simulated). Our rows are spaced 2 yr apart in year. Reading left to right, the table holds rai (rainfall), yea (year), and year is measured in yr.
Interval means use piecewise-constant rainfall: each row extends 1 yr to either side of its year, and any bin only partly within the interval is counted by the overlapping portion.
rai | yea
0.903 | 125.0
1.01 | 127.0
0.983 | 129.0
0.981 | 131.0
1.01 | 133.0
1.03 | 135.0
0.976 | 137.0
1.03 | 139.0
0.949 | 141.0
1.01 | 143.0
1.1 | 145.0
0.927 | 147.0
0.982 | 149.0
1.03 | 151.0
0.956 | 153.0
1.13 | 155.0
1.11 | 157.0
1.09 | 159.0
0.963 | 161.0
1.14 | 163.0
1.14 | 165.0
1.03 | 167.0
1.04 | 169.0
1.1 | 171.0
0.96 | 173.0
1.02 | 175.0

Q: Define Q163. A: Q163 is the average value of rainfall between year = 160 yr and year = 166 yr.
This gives 1.08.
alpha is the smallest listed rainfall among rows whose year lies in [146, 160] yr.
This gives 0.927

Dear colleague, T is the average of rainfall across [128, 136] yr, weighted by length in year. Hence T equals 1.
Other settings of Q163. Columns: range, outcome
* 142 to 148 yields 1.01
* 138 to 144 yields 0.996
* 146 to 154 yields 0.974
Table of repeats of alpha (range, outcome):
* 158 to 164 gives 0.963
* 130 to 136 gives 0.981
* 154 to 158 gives 1.11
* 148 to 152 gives 0.982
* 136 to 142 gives 0.949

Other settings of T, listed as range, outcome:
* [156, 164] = 1.08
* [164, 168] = 1.08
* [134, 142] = 0.996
